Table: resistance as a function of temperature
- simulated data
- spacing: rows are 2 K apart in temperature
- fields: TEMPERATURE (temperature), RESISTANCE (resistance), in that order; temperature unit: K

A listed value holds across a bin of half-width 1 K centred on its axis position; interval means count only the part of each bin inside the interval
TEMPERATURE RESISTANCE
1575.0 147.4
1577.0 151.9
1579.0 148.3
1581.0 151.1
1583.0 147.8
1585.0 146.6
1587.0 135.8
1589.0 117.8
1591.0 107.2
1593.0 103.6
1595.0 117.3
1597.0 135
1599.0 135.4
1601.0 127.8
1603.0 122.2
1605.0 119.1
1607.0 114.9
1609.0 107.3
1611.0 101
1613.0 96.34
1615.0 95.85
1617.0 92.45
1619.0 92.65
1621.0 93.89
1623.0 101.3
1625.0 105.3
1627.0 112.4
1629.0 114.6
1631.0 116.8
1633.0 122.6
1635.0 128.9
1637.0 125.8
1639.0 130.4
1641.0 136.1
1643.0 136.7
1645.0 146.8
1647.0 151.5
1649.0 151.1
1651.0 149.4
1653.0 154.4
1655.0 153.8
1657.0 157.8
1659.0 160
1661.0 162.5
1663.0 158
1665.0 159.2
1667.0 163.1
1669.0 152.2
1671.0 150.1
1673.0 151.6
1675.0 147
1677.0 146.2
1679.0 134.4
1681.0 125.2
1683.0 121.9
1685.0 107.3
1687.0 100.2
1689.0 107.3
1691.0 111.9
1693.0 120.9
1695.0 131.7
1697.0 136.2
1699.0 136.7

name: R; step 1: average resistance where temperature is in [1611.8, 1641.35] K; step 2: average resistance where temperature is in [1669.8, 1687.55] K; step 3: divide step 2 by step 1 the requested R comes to 1.20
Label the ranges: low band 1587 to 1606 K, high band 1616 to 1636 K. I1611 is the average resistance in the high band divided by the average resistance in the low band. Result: 0.9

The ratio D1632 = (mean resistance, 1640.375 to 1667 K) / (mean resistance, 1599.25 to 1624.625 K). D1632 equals 1.44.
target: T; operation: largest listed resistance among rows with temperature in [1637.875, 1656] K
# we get 154.4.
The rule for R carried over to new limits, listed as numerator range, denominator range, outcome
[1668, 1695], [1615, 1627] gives 1.31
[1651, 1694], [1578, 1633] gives 1.20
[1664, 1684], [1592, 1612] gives 1.23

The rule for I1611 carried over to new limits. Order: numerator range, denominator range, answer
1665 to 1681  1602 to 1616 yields 1.37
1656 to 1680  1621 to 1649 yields 1.23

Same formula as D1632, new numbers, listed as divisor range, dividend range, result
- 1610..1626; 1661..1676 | 1.59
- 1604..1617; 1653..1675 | 1.49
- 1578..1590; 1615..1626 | 0.69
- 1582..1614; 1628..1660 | 1.16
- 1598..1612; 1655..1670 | 1.34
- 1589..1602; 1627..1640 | 1.01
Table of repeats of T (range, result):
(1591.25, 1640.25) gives 135.4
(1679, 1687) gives 134.4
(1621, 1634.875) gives 122.6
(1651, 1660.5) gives 160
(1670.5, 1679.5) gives 151.6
